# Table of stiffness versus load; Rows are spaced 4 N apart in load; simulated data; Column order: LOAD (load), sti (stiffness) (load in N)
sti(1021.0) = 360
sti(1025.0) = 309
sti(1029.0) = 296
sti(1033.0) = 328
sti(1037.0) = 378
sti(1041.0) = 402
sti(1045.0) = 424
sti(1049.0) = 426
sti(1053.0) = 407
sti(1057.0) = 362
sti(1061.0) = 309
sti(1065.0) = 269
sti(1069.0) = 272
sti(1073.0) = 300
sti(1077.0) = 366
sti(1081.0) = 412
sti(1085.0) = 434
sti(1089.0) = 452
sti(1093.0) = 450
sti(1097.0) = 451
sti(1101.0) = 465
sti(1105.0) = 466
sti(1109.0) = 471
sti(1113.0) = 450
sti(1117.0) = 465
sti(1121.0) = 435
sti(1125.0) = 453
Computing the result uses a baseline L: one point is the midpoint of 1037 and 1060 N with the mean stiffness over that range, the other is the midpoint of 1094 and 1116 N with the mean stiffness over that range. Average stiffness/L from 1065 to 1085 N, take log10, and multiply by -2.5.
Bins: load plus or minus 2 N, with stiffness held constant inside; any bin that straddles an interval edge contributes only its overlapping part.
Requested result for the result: 0.249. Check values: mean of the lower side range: 398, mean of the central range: 340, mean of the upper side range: 460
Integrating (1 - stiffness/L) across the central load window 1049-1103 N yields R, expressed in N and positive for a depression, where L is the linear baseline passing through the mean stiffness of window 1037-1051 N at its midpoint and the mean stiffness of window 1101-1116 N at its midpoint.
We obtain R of 6.9 N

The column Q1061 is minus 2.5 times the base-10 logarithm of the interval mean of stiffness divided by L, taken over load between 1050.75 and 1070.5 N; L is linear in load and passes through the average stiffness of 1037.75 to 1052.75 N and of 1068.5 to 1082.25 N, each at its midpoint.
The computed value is 0.16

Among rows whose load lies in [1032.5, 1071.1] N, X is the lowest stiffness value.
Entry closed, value 269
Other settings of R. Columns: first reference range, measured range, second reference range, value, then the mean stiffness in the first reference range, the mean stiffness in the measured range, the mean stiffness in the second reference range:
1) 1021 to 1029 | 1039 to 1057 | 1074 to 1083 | -3.37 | 318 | 409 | 379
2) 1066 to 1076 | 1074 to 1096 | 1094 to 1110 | -2.97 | 292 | 418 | 462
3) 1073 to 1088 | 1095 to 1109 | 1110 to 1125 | -1.13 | 393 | 462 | 452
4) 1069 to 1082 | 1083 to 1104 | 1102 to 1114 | -2.18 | 342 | 451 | 464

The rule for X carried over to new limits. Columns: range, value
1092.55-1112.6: 450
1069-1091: 272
